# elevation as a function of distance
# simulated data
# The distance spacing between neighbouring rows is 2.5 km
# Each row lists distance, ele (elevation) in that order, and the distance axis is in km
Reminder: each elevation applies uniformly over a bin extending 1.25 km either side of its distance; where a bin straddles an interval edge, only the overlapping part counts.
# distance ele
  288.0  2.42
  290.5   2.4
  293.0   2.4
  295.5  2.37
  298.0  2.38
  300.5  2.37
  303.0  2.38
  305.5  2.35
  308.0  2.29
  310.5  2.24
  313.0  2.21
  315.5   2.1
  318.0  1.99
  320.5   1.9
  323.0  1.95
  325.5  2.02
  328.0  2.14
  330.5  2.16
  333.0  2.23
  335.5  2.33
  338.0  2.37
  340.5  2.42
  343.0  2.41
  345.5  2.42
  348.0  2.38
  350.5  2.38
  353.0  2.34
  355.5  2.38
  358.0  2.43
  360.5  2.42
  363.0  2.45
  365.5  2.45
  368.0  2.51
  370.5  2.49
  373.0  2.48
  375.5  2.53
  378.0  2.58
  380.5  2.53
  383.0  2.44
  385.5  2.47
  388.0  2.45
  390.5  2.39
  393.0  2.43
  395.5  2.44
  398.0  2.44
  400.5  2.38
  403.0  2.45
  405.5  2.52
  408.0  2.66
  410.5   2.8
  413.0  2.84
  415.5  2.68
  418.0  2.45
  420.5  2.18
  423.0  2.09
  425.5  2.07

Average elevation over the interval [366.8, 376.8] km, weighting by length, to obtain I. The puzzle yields 2.5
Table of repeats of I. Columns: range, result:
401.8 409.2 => 2.54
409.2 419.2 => 2.69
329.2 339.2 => 2.27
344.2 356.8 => 2.38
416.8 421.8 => 2.31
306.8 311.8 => 2.26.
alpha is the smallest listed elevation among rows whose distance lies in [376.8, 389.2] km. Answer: 2.44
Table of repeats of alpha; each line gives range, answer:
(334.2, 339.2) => 2.33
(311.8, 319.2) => 1.99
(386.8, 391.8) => 2.39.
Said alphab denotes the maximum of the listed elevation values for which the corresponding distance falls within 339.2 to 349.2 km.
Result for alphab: 2.42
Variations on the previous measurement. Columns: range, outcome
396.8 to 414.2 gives 2.84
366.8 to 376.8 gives 2.53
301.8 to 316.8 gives 2.38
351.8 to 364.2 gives 2.45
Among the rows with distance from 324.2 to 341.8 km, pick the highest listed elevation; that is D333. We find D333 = 2.42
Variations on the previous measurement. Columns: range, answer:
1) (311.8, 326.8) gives 2.21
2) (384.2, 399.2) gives 2.47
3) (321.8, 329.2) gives 2.14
